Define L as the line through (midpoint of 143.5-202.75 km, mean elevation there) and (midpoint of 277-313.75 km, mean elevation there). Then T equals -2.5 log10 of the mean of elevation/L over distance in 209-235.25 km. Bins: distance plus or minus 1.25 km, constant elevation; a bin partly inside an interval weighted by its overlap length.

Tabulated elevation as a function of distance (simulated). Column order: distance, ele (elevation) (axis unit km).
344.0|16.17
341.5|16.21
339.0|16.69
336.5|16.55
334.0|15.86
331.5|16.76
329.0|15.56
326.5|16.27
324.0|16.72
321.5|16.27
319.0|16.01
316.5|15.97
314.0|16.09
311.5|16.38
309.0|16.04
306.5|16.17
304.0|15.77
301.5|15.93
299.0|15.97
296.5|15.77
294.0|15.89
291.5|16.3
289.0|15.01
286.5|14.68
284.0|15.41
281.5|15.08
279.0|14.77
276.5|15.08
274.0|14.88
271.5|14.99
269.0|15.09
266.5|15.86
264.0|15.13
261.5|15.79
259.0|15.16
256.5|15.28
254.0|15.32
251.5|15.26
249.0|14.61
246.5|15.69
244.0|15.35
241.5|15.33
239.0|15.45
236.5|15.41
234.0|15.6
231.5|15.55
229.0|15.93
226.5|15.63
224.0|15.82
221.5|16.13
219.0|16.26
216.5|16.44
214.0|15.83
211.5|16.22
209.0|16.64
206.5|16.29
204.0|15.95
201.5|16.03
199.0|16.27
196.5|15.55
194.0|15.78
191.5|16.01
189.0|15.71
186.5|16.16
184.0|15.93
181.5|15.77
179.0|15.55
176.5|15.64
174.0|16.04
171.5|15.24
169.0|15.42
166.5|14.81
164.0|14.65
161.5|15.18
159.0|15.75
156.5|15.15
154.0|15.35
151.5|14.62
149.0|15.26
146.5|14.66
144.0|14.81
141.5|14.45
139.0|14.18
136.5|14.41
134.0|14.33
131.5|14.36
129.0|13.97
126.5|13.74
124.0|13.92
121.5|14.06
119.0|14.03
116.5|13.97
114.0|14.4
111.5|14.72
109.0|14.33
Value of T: -0.03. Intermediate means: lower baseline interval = 15.5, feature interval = 16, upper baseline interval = 15.7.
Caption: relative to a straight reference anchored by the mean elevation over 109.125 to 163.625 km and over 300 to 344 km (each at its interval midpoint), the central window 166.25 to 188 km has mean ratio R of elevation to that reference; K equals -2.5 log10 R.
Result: -0.054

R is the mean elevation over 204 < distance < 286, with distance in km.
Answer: 15.5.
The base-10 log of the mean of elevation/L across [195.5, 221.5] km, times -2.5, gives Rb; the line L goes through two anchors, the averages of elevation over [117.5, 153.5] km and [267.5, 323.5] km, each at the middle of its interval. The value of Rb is -0.085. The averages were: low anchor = 14.4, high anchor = 15.6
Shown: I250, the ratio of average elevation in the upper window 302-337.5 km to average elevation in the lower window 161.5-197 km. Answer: 1.0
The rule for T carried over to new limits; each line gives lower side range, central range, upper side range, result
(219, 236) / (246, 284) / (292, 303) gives 0.05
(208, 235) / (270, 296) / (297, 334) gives 0.06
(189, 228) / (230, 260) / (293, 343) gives 0.05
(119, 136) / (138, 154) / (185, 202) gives -0.01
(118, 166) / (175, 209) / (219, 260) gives -0.06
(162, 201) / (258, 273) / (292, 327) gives 0.04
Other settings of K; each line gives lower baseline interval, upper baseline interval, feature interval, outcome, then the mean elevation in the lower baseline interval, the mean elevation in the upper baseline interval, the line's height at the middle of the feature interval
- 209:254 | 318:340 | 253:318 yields 0.03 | 15.7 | 16.3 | 16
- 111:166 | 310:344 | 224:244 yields -0.01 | 14.5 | 16.3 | 15.4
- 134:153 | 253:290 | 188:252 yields -0.06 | 14.6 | 15.2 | 14.9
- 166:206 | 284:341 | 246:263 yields 0.04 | 15.8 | 16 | 15.9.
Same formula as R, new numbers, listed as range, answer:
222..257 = 15.5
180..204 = 15.9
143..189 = 15.3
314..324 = 16.2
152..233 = 15.8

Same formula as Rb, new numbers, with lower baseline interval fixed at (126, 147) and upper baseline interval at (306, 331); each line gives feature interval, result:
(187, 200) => -0.068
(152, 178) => -0.050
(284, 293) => 0.035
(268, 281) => 0.054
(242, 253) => 0.015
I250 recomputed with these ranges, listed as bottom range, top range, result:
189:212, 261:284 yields 0.95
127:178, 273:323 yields 1.05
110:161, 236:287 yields 1.05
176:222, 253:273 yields 0.96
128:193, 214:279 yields 1.02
